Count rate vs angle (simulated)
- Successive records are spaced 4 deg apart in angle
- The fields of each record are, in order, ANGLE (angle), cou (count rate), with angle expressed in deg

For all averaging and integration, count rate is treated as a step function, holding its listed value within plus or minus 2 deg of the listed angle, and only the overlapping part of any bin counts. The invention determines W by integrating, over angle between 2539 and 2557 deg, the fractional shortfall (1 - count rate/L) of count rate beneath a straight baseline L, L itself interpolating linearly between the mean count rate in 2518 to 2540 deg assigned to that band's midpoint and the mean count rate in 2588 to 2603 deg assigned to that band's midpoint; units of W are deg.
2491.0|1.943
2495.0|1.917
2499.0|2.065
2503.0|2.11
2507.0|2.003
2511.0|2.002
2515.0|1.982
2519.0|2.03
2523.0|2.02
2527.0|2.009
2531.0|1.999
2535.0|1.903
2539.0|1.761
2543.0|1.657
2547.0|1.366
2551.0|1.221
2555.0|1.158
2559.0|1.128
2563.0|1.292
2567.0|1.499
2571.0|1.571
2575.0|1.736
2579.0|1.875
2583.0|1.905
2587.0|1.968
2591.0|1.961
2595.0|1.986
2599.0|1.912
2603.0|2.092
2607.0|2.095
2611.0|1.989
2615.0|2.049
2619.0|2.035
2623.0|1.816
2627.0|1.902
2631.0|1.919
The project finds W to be 5.20 deg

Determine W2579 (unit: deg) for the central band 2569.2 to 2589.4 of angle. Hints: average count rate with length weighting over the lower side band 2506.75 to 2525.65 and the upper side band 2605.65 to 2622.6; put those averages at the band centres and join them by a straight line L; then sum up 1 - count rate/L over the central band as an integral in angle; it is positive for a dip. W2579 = 2.0 deg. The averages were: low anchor 2.01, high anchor 2.02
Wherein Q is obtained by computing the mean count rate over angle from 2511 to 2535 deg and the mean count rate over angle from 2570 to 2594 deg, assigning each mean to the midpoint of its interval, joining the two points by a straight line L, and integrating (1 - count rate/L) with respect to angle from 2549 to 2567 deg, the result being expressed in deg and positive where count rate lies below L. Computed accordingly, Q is 6.4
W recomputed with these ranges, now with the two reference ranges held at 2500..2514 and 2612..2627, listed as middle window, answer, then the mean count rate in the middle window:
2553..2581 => 7.42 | 1.47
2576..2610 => 0.17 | 1.97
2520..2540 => 0.68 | 1.95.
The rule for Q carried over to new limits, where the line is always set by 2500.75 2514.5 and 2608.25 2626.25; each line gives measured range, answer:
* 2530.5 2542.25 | 1.0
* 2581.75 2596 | 0.2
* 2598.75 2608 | -0.3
